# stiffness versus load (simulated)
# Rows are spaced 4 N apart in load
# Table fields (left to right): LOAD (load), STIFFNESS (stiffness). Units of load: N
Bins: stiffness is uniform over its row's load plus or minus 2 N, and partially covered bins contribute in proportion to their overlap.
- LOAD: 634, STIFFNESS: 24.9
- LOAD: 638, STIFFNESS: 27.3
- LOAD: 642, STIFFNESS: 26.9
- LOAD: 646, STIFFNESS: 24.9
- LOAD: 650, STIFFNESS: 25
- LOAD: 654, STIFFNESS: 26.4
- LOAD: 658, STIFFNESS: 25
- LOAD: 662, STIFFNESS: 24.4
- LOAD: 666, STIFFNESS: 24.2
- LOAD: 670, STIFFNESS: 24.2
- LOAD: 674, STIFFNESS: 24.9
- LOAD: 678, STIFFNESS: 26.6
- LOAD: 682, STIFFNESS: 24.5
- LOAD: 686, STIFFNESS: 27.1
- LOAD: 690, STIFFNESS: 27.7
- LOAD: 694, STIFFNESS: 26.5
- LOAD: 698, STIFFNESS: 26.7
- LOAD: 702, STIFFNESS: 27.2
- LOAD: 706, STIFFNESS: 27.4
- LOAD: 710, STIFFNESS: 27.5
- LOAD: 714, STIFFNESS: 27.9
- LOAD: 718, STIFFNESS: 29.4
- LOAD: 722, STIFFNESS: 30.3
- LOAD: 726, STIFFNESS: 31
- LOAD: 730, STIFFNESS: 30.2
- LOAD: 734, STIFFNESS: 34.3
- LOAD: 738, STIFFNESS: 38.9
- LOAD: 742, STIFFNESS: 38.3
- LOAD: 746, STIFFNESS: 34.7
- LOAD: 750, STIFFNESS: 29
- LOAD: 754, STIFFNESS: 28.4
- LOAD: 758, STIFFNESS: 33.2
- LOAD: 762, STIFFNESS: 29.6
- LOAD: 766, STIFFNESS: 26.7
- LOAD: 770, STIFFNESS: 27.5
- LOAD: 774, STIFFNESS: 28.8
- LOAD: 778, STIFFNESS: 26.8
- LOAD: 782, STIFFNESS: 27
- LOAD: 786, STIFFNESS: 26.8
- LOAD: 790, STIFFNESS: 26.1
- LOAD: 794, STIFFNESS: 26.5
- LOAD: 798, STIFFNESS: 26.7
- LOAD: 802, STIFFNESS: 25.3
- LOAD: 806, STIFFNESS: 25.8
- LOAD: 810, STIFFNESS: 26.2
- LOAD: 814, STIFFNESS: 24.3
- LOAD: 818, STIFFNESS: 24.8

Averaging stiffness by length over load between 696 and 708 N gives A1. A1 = 27.1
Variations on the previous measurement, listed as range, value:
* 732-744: 37.2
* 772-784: 27.5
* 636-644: 27.1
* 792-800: 26.6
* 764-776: 27.7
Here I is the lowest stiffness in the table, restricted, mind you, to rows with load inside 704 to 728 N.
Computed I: 27.4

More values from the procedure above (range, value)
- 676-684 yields 24.5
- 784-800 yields 26.1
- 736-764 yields 28.4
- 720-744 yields 30.2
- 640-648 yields 24.9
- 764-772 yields 26.7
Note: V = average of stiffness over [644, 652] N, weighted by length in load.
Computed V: 24.9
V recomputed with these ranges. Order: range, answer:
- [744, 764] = 31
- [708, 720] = 28.3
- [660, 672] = 24.3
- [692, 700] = 26.6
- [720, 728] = 30.6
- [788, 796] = 26.3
